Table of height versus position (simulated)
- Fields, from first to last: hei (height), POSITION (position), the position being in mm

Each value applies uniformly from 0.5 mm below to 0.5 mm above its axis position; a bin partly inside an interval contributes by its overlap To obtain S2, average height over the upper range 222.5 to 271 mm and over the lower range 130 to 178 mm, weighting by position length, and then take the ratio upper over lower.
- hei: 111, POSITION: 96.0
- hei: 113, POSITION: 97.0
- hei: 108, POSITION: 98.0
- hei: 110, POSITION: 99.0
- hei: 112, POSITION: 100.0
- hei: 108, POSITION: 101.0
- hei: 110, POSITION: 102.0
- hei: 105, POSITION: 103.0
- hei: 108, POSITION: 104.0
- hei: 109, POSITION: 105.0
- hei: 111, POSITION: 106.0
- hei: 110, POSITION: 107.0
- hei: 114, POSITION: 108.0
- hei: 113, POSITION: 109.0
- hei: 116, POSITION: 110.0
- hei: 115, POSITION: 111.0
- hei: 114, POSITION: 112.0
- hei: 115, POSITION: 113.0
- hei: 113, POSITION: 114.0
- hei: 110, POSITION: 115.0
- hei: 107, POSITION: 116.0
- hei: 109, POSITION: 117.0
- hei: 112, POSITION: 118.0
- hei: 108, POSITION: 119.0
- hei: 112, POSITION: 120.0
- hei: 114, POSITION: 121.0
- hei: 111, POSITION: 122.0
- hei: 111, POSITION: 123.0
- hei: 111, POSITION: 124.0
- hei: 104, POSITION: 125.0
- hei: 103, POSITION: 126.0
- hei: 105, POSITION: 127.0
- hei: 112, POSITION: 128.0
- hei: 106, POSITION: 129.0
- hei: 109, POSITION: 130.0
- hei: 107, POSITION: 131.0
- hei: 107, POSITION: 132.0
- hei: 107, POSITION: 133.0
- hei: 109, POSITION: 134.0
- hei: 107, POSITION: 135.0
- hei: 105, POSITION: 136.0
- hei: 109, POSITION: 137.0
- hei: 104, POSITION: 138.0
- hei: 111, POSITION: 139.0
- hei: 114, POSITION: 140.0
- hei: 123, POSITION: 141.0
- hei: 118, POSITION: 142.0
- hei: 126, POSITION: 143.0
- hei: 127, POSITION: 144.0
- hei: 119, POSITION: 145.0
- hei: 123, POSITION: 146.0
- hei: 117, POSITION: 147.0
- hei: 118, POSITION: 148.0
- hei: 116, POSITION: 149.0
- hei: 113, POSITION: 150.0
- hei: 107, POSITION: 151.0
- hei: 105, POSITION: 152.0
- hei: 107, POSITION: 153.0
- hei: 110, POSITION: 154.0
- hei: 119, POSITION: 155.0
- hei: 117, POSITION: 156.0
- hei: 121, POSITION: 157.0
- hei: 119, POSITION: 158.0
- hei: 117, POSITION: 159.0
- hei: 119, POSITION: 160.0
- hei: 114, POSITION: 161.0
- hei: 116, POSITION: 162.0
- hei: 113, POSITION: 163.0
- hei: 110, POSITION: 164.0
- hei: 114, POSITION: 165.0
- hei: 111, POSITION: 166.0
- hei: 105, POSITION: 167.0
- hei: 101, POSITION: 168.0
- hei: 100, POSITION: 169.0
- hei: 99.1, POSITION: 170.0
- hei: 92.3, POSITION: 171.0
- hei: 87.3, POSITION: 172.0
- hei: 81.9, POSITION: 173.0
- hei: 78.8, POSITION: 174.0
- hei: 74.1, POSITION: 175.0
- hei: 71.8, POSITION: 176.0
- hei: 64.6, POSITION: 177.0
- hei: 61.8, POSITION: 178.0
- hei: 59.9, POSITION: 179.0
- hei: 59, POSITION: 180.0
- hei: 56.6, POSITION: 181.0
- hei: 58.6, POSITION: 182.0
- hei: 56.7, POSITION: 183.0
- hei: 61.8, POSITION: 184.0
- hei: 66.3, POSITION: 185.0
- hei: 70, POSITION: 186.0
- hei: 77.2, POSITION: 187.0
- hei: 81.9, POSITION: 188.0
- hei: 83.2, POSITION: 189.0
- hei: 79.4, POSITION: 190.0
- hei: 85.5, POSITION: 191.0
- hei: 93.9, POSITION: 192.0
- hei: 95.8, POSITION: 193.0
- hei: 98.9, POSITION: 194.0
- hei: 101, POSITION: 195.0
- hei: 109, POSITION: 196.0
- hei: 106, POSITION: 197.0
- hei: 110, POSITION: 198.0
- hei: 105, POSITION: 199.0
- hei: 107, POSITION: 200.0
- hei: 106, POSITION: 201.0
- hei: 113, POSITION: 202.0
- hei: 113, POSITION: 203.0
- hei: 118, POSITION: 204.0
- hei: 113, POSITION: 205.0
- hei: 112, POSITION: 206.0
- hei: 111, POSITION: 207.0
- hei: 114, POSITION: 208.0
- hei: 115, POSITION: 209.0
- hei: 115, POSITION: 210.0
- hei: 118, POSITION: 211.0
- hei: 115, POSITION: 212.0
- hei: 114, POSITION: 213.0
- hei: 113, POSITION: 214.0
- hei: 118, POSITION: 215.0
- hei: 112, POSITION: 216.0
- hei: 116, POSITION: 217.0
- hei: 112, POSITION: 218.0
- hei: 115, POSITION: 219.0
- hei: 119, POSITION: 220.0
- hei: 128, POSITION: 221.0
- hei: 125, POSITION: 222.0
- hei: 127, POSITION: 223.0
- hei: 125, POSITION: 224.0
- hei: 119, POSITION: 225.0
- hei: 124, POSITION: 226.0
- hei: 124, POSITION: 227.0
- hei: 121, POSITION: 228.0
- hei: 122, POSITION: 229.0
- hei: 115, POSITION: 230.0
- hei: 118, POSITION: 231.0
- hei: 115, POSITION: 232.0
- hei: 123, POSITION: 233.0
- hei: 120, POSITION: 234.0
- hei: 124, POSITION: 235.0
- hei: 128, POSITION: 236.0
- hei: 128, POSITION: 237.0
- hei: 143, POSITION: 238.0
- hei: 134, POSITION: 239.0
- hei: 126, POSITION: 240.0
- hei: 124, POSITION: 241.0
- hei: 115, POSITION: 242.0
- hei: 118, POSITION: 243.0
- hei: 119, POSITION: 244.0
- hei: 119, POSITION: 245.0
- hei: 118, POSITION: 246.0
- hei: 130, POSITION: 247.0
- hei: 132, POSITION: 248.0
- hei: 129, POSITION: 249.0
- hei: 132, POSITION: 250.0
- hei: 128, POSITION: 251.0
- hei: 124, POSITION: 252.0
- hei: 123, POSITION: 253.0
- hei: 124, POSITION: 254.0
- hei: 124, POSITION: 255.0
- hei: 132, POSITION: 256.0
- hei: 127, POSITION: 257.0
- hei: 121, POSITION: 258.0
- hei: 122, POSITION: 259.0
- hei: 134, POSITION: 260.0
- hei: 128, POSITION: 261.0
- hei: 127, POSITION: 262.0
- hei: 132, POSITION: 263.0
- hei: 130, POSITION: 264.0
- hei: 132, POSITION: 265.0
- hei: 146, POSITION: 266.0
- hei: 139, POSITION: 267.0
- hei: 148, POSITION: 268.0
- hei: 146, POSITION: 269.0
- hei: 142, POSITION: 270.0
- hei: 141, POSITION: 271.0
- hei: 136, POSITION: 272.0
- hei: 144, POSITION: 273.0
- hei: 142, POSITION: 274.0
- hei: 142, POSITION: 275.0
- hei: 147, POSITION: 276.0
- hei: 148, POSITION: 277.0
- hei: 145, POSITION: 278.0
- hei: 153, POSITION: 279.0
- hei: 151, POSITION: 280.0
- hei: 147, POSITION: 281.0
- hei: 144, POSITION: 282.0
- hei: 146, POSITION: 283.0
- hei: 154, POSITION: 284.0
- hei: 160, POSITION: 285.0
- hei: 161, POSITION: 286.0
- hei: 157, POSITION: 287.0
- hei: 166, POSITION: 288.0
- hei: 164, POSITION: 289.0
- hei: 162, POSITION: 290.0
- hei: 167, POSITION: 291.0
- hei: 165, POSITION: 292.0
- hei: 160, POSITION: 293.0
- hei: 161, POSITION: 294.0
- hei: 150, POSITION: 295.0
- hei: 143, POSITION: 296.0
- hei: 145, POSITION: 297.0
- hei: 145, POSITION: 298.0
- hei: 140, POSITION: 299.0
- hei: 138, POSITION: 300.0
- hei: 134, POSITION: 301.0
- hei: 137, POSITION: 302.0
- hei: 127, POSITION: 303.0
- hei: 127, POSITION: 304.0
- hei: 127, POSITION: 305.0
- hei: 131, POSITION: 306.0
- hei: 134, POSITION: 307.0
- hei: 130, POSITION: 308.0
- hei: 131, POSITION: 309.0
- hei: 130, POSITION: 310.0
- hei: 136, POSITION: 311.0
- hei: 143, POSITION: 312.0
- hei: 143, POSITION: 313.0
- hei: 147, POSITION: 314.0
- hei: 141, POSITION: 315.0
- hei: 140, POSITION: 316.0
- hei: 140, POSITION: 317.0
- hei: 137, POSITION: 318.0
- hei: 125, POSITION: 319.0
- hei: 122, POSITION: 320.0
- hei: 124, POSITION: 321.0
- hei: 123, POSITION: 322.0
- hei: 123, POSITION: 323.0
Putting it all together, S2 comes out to 1.19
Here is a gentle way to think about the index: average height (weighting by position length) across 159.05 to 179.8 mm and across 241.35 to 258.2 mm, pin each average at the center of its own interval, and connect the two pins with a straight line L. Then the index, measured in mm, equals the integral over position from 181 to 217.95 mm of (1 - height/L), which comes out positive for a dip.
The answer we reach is 2.3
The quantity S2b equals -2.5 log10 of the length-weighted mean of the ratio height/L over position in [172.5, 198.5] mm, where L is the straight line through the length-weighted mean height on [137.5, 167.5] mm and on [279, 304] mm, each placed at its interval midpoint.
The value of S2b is 0.493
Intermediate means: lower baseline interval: 115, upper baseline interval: 151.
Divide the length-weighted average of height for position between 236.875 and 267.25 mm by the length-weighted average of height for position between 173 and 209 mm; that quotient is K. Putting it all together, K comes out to 1.45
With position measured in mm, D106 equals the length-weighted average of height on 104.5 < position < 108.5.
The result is 111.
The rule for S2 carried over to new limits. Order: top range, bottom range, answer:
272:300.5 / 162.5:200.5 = 1.75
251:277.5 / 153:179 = 1.34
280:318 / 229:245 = 1.18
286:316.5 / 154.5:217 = 1.48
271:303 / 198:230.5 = 1.29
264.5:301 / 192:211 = 1.37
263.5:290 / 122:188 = 1.47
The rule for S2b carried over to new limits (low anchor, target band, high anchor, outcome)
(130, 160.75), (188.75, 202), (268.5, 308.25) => 0.25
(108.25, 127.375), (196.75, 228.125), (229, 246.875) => 0.04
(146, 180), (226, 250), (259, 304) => 0.05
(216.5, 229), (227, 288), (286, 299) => 0.04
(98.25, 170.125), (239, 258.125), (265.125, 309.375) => 0.10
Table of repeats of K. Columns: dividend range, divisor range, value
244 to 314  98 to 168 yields 1.25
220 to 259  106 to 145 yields 1.12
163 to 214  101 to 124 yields 0.84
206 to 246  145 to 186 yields 1.25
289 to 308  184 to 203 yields 1.54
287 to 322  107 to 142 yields 1.28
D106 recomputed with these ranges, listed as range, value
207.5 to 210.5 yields 115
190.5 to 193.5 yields 91.7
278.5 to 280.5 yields 152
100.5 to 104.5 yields 108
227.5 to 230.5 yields 119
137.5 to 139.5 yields 108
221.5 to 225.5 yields 124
